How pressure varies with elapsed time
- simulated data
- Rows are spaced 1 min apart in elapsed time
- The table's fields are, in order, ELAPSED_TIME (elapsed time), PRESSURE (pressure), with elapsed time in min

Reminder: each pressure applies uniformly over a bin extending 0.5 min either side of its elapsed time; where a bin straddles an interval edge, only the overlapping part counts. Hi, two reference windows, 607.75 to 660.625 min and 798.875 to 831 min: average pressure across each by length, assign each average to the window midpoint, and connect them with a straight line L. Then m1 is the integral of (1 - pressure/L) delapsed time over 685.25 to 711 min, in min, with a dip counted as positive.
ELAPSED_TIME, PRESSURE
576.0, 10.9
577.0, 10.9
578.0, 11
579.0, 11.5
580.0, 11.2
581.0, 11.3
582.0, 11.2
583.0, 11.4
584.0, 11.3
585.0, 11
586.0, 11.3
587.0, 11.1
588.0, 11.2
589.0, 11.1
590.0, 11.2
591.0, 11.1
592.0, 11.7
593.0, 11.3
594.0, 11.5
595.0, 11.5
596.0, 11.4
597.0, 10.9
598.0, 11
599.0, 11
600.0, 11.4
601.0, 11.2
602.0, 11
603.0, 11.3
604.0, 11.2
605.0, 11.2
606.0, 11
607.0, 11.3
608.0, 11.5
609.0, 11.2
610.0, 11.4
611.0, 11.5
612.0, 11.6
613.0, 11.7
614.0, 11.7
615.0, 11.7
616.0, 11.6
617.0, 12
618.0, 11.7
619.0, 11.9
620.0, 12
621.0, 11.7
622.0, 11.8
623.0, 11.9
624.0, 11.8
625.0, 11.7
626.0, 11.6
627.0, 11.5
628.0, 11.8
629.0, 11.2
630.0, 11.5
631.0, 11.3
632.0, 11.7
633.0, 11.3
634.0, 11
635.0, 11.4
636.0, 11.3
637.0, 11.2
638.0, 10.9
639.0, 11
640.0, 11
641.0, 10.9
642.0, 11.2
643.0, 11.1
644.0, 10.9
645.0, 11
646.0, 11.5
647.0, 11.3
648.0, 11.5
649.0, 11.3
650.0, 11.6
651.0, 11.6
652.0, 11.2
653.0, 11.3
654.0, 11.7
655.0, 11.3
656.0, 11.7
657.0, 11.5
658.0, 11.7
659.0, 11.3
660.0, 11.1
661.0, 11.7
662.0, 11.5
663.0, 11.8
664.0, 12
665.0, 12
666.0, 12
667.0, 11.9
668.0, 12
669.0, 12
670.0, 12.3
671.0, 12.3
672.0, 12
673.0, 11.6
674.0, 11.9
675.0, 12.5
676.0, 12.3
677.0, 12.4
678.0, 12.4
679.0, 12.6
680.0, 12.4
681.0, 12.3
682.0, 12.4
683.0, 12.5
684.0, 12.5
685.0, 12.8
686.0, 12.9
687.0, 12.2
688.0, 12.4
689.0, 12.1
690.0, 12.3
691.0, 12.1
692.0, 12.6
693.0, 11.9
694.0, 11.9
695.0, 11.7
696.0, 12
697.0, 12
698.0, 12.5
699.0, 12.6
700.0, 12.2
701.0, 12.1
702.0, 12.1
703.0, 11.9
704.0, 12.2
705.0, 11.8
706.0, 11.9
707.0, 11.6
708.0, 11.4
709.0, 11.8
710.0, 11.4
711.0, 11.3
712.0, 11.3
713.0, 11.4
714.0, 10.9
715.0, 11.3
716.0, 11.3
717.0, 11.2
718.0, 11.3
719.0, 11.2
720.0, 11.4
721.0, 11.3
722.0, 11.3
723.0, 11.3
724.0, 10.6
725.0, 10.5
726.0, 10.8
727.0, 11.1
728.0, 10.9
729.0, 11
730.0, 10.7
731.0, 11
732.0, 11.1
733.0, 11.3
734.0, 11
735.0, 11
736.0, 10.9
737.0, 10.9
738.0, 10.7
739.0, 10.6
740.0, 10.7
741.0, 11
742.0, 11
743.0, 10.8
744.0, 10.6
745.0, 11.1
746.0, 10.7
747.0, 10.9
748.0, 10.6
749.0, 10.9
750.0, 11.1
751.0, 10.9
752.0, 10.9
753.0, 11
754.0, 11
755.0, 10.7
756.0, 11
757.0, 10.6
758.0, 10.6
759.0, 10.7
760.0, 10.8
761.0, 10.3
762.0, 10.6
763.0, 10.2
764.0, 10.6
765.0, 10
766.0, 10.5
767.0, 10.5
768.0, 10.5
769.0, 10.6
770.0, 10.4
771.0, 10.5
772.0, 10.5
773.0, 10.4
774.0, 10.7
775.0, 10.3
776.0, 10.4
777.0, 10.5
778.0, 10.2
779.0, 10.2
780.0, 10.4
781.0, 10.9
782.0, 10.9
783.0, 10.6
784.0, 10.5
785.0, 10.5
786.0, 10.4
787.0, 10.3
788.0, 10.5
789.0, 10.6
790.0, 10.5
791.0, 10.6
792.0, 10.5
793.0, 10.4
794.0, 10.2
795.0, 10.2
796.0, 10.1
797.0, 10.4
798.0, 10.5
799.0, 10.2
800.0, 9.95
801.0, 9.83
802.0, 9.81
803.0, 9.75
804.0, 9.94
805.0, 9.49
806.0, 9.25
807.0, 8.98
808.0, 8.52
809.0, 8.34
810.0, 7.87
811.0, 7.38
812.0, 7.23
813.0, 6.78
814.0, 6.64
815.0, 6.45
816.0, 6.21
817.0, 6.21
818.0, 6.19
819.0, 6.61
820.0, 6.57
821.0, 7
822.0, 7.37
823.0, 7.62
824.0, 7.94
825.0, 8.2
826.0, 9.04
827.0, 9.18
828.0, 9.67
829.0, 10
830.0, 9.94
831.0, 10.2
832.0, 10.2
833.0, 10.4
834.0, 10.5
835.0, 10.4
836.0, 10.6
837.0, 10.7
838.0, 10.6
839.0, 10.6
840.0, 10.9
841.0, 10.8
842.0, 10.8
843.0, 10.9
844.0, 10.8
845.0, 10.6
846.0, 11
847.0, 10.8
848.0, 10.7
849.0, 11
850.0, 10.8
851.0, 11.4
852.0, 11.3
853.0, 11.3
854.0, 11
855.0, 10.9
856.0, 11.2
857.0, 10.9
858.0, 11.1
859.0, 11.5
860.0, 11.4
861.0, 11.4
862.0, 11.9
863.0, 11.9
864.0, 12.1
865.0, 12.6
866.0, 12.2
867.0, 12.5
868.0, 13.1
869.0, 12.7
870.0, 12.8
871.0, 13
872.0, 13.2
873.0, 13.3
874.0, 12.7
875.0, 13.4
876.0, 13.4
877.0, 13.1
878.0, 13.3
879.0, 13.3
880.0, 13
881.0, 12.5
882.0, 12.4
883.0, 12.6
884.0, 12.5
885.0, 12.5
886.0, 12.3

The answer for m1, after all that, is -4.3 min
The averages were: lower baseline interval 11.4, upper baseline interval 8.26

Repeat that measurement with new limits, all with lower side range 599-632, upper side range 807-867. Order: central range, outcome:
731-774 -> -1.3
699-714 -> -1.3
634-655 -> 0.1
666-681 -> -1.5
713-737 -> -0.9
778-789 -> -0.4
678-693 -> -2.0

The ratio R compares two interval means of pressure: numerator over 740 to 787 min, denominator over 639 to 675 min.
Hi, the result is 0.9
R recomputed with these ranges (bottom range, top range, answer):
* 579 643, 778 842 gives 0.82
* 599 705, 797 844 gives 0.77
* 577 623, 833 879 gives 1.02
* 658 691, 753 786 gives 0.87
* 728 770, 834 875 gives 1.07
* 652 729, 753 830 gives 0.81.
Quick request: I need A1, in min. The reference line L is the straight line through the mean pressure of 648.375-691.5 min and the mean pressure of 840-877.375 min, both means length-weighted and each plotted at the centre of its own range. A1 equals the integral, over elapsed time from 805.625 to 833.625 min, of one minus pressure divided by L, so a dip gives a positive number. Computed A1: 8.8 min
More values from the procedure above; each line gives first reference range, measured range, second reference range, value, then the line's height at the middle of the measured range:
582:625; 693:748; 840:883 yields 1.6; 11.6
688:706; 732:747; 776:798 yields 0.6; 11.3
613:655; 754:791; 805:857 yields -2.1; 9.97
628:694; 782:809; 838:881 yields 3.9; 11.8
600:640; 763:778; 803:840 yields -1.8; 9.34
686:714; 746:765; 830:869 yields 1.5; 11.6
